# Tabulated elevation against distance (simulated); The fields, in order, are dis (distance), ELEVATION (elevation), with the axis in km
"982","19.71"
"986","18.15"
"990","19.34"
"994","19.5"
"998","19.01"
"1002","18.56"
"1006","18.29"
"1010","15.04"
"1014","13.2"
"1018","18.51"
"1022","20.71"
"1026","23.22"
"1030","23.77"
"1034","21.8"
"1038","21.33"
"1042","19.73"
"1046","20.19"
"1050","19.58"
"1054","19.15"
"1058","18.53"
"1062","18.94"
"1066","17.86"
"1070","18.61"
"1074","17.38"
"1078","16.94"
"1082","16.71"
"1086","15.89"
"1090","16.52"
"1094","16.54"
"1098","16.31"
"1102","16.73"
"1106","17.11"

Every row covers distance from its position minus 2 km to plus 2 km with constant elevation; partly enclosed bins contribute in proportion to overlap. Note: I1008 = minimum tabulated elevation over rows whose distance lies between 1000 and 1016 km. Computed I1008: 13.2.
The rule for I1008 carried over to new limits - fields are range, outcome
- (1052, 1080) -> 16.94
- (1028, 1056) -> 19.15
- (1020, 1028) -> 20.71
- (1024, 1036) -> 21.8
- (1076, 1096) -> 15.89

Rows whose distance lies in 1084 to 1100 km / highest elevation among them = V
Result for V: 16.54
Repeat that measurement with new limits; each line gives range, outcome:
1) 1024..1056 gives 23.77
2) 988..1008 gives 19.5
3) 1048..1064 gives 19.58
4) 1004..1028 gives 23.22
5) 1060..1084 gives 18.94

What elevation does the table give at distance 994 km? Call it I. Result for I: 19.5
